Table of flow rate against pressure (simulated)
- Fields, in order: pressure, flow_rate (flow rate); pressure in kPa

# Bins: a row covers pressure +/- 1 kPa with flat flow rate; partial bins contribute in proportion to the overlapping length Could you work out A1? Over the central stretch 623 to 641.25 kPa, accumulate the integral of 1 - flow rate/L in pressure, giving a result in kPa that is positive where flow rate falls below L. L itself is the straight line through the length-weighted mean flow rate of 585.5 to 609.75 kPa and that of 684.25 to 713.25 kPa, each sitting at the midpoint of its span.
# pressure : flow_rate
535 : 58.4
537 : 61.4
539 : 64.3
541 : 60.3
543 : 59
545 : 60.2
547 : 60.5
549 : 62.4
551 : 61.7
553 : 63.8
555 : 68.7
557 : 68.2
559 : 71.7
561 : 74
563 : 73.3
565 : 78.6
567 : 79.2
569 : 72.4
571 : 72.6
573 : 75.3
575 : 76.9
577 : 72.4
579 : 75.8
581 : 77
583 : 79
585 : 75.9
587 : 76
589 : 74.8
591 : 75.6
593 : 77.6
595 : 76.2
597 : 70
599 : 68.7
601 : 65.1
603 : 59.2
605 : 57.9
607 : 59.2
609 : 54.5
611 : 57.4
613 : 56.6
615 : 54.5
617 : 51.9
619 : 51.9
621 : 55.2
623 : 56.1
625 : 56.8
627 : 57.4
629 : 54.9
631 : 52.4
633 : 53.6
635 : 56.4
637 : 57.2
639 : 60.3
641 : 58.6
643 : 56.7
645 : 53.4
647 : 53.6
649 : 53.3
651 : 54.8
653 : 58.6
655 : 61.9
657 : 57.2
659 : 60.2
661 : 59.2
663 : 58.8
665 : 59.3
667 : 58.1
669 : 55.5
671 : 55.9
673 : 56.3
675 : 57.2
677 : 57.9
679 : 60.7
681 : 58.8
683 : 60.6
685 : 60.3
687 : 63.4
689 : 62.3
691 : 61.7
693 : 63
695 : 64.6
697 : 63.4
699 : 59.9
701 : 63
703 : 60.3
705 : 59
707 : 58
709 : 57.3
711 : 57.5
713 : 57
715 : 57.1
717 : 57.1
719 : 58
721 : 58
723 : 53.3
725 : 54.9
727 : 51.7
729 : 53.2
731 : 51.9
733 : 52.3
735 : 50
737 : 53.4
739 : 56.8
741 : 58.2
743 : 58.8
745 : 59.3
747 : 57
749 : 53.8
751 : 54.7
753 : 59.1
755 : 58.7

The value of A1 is 2.6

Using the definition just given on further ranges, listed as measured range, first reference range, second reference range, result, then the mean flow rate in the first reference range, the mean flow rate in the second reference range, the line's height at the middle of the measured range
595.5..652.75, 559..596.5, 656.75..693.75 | 8.92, 75.5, 59.3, 67.8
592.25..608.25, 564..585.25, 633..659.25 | 0.65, 75.9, 56.9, 69.1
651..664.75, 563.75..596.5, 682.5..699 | 1.52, 75.8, 62.3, 66.3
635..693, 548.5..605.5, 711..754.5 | 4.05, 71.9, 55.6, 62.8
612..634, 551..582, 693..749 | 4.09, 73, 57.1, 67.2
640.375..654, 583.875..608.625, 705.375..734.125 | 1.75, 69.3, 55.6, 63.7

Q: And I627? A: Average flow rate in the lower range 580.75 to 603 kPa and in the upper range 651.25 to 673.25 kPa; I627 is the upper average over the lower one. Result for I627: 0.79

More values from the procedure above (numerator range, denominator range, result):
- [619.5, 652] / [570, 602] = 0.75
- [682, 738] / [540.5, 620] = 0.86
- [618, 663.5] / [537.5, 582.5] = 0.81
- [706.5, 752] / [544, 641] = 0.85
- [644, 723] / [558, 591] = 0.78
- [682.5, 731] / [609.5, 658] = 1.05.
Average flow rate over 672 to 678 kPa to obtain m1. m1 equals 57.1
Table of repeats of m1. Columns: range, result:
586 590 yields 75.4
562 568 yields 77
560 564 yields 73.7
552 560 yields 68.1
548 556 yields 64.1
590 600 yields 73.6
